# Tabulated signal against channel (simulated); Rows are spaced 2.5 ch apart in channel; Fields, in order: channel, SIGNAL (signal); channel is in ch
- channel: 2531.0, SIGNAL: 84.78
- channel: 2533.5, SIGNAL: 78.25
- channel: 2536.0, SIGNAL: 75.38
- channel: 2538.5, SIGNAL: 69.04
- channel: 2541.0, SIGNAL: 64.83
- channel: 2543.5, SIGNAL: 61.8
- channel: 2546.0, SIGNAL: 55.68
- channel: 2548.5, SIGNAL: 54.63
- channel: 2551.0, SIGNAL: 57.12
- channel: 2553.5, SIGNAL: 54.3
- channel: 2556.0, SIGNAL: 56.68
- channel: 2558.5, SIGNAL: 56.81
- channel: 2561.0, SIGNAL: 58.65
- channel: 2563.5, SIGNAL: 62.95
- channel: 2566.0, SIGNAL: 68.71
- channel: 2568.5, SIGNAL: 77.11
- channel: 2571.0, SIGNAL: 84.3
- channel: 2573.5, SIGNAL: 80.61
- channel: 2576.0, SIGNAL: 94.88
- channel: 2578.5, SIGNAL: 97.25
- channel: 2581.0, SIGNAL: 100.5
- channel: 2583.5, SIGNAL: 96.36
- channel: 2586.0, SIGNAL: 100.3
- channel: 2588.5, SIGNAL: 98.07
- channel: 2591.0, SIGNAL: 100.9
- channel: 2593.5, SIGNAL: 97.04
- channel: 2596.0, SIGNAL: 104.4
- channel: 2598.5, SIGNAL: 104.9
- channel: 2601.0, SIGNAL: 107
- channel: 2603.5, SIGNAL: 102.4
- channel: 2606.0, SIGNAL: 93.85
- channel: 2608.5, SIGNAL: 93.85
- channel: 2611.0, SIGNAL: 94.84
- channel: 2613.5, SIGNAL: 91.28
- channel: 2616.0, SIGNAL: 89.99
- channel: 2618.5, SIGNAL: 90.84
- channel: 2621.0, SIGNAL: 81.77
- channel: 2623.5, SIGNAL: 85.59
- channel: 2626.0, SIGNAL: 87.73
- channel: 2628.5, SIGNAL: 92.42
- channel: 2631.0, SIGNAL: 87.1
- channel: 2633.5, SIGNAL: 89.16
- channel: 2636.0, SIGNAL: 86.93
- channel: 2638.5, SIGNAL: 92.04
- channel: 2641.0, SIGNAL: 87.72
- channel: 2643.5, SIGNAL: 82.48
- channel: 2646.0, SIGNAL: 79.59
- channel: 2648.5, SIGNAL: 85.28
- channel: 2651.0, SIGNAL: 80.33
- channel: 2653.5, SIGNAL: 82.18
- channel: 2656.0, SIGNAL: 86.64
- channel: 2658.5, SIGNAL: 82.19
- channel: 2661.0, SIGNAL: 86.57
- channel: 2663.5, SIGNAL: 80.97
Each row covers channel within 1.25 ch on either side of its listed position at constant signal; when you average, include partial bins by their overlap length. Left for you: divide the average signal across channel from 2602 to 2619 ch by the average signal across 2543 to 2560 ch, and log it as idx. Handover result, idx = 1.67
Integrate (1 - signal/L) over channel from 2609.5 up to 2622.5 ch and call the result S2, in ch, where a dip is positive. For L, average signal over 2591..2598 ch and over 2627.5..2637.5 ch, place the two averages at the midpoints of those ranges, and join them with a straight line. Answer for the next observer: 0.6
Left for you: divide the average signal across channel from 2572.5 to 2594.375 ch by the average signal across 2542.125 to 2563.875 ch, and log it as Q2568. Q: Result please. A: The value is 1.7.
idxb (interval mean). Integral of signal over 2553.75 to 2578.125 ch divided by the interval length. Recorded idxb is 71.4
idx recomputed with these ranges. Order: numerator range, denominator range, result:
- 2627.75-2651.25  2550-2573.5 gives 1.33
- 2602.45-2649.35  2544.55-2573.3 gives 1.41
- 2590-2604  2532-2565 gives 1.65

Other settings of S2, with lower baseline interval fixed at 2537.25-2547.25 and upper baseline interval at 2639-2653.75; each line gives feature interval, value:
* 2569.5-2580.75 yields -3.34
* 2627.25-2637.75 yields -1.09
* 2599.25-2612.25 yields -4.02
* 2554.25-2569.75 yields 0.84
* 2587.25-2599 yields -4.49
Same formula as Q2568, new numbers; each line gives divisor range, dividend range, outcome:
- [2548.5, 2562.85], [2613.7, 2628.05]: 1.55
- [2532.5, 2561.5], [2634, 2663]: 1.37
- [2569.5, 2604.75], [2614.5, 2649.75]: 0.89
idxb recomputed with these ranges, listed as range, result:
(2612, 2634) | 88.5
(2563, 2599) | 91.5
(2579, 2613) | 99.3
